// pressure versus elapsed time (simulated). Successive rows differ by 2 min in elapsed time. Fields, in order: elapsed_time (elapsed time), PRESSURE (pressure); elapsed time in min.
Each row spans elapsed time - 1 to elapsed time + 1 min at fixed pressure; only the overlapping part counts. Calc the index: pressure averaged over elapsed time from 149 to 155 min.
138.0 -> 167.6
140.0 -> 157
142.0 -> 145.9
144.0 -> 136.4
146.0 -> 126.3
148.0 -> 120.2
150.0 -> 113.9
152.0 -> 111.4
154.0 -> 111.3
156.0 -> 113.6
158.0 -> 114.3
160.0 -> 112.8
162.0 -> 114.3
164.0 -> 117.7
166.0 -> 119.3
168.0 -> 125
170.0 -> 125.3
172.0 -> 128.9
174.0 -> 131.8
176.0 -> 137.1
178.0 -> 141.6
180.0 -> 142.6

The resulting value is 112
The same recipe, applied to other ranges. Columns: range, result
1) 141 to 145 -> 141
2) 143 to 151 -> 124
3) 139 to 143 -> 151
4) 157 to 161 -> 114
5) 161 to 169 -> 119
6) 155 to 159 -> 114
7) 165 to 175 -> 126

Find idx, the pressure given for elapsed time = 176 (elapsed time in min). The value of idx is 137.1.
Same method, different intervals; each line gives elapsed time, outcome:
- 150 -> 113.9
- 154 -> 111.3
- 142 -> 145.9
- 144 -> 136.4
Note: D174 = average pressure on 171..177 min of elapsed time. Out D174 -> 133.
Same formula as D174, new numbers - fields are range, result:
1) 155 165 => 115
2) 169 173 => 127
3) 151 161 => 113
